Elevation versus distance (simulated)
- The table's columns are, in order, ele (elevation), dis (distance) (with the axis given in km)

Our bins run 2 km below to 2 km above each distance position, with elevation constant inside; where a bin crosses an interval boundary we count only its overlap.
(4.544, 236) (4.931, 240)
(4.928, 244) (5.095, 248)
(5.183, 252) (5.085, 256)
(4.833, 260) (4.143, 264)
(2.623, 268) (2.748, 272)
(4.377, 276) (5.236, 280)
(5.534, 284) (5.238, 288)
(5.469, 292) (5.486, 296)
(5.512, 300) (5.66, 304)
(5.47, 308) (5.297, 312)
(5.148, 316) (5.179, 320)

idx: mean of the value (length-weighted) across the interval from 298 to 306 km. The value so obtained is 5.59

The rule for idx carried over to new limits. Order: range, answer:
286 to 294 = 5.35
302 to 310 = 5.56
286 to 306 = 5.47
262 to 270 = 3.38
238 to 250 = 4.98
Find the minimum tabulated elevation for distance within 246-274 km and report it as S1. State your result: 2.623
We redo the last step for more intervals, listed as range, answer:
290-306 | 5.469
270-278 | 2.748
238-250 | 4.928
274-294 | 4.377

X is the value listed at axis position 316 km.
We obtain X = 5.148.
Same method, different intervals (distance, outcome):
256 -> 5.085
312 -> 5.297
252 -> 5.183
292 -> 5.469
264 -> 4.143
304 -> 5.66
